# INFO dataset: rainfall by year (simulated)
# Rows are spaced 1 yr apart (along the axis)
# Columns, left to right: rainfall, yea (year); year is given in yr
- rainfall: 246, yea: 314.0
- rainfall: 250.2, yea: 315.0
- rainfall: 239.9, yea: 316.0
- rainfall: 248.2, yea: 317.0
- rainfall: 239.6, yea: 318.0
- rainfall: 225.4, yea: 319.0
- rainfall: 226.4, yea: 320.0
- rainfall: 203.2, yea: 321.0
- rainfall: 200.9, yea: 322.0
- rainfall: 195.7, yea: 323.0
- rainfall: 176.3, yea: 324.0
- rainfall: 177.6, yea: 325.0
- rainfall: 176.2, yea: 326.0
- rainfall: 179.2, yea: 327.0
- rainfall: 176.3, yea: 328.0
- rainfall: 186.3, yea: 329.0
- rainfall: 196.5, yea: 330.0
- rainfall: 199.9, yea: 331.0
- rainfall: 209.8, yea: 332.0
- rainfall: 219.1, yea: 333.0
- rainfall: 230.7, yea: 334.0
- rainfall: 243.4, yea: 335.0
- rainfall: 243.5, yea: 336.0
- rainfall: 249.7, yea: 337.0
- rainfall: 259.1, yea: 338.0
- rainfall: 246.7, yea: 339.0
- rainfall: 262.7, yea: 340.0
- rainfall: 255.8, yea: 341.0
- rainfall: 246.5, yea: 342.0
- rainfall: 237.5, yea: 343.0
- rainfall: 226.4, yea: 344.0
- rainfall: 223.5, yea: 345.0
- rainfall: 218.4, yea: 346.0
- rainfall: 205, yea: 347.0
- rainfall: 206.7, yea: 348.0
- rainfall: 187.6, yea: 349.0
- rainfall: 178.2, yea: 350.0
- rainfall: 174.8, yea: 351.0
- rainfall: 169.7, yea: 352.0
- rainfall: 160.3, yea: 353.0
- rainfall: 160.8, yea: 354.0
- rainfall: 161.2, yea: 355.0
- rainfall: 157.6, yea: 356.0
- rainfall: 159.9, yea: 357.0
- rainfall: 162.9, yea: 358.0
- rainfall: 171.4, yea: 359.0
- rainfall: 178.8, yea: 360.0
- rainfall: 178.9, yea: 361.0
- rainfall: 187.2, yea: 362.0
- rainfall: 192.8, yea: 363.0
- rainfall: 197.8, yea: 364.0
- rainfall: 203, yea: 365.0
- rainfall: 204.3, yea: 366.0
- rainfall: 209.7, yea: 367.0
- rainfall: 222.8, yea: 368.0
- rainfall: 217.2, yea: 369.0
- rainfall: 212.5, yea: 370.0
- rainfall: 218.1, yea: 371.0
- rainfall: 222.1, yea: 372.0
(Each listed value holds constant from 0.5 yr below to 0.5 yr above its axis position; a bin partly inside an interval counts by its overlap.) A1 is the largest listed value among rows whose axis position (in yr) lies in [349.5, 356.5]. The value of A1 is 178.2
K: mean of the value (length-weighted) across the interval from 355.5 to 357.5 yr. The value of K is 159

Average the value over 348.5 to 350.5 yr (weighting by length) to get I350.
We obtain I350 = 183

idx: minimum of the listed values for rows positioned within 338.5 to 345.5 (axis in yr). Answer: 223.5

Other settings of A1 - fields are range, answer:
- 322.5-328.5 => 195.7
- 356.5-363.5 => 192.8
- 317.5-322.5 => 239.6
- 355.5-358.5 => 162.9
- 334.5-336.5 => 243.5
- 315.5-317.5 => 248.2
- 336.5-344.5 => 262.7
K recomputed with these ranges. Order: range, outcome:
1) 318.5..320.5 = 226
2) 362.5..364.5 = 195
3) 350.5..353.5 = 168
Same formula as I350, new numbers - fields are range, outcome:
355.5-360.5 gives 166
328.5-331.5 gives 194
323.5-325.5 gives 177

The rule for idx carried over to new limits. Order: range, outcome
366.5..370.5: 209.7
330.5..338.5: 199.9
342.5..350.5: 178.2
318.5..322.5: 200.9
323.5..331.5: 176.2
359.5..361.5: 178.8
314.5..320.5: 225.4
